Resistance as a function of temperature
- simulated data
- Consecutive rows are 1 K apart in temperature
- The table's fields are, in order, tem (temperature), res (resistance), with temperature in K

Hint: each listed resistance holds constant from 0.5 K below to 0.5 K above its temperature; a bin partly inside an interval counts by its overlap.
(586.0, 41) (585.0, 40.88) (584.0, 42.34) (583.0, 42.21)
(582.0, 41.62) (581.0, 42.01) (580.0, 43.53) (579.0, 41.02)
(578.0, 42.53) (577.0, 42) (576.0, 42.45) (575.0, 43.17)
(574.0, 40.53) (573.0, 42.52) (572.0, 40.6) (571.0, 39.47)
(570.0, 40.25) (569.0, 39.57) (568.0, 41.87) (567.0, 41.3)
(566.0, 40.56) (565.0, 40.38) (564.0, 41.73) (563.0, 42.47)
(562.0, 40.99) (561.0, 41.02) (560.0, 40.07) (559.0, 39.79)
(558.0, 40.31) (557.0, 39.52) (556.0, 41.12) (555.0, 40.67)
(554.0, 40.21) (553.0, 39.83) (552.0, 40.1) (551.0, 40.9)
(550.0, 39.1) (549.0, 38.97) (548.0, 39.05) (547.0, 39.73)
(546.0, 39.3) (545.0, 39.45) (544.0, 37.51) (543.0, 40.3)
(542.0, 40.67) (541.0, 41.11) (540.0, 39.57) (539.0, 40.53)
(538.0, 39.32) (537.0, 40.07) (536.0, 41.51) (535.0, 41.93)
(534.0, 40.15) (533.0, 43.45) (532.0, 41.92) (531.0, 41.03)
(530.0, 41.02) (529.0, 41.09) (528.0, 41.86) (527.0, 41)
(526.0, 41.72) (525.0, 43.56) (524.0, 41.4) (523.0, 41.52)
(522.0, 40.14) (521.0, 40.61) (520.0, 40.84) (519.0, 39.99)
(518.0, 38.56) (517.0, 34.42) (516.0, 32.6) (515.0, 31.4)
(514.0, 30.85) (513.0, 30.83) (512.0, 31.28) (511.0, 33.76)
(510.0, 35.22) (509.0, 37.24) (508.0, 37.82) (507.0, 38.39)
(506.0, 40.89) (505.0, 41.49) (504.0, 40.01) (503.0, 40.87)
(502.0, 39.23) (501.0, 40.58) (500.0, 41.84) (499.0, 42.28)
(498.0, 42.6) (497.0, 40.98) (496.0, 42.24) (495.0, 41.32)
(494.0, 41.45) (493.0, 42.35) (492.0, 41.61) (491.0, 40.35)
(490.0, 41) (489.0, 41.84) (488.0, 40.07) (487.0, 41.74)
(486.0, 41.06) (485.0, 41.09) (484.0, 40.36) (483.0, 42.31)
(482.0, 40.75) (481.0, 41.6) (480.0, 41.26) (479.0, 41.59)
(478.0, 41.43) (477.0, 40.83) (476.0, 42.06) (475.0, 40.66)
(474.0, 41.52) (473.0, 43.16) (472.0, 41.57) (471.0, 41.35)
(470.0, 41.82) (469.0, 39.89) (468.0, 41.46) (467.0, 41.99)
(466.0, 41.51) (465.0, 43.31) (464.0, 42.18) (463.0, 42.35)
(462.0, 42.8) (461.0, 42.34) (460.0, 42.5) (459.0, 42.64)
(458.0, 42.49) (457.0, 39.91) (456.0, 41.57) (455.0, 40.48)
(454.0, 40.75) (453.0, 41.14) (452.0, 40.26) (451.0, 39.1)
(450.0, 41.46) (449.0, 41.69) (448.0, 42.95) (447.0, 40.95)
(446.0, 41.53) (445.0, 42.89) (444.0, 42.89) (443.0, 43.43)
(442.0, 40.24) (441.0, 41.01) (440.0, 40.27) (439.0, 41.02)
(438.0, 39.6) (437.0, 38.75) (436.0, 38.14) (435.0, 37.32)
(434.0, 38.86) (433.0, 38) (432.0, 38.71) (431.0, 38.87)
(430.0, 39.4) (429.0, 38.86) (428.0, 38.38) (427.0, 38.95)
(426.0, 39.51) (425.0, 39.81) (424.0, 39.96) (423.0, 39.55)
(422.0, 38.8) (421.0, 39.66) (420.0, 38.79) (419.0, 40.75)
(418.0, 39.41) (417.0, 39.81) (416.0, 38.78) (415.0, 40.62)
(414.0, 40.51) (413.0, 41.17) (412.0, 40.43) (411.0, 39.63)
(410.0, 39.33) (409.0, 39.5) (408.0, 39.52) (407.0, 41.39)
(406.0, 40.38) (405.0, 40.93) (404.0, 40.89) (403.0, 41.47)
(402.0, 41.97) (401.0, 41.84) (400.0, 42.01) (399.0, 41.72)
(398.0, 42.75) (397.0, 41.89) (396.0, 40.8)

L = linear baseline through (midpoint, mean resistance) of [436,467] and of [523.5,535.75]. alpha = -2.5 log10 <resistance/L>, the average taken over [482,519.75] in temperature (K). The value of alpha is 0.07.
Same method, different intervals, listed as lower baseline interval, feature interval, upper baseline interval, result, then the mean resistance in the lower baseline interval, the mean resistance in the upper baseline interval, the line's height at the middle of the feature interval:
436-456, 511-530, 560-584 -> 0.09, 41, 41.5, 41.3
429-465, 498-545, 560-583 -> 0.05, 40.8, 41.4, 41.2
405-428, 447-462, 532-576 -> -0.04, 39.8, 40.5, 40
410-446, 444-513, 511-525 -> -0.08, 39.8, 36.6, 38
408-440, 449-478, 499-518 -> -0.09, 39.4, 36.8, 38.2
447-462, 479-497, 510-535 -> -0.04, 41.4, 38.5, 40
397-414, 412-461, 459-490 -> 0.03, 40.9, 41.6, 41.3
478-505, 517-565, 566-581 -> 0.02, 41.3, 41.5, 41.4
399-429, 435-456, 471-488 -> 0.00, 40.1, 41.4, 40.7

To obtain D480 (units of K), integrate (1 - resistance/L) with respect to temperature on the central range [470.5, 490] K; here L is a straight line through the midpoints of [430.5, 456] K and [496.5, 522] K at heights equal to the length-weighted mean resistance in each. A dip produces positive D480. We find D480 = -1.2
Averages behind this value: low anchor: 40.4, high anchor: 37.8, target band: 41.4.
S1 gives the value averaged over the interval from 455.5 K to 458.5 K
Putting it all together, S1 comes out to 41.3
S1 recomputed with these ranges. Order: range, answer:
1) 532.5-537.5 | 41.4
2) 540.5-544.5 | 39.9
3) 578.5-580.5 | 42.3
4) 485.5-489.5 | 41.2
